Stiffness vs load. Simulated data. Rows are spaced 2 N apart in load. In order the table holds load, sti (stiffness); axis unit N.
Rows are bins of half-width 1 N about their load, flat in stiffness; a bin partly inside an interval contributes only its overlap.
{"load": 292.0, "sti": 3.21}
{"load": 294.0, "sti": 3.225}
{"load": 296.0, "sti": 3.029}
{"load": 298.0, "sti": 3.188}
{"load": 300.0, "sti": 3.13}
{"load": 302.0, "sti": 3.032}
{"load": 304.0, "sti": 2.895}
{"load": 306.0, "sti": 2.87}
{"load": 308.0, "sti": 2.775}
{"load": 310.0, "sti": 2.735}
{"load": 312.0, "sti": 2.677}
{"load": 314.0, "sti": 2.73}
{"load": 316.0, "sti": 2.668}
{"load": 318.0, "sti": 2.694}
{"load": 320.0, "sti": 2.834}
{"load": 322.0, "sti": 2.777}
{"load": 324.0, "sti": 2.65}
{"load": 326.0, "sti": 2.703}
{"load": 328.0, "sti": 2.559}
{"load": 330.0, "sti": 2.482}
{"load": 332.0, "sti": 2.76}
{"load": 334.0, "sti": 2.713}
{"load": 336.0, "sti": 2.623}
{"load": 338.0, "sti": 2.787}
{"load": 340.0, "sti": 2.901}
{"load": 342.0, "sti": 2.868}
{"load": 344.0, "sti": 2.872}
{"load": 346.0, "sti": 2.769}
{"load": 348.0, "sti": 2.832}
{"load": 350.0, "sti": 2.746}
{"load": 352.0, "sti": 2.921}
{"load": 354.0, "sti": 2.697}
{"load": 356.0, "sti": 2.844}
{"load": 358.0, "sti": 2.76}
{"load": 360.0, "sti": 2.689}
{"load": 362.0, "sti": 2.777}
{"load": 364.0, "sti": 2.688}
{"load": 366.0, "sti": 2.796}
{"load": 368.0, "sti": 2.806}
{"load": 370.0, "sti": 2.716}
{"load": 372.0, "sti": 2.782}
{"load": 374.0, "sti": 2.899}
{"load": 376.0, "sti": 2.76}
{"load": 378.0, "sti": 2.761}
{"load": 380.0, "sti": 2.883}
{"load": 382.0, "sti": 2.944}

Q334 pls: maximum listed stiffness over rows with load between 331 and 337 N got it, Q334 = 2.76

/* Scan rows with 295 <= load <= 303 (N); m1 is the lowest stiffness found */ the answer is 3.029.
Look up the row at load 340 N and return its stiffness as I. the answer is 2.901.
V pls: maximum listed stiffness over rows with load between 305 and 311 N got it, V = 2.87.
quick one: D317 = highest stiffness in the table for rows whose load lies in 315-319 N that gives 2.694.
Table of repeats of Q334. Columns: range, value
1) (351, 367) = 2.921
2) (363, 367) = 2.796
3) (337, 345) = 2.901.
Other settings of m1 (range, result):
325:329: 2.559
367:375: 2.716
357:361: 2.689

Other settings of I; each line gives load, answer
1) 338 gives 2.787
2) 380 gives 2.883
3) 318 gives 2.694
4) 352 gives 2.921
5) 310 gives 2.735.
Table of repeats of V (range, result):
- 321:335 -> 2.777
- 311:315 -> 2.73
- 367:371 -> 2.806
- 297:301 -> 3.188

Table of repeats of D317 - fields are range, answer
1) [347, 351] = 2.832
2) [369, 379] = 2.899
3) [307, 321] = 2.834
